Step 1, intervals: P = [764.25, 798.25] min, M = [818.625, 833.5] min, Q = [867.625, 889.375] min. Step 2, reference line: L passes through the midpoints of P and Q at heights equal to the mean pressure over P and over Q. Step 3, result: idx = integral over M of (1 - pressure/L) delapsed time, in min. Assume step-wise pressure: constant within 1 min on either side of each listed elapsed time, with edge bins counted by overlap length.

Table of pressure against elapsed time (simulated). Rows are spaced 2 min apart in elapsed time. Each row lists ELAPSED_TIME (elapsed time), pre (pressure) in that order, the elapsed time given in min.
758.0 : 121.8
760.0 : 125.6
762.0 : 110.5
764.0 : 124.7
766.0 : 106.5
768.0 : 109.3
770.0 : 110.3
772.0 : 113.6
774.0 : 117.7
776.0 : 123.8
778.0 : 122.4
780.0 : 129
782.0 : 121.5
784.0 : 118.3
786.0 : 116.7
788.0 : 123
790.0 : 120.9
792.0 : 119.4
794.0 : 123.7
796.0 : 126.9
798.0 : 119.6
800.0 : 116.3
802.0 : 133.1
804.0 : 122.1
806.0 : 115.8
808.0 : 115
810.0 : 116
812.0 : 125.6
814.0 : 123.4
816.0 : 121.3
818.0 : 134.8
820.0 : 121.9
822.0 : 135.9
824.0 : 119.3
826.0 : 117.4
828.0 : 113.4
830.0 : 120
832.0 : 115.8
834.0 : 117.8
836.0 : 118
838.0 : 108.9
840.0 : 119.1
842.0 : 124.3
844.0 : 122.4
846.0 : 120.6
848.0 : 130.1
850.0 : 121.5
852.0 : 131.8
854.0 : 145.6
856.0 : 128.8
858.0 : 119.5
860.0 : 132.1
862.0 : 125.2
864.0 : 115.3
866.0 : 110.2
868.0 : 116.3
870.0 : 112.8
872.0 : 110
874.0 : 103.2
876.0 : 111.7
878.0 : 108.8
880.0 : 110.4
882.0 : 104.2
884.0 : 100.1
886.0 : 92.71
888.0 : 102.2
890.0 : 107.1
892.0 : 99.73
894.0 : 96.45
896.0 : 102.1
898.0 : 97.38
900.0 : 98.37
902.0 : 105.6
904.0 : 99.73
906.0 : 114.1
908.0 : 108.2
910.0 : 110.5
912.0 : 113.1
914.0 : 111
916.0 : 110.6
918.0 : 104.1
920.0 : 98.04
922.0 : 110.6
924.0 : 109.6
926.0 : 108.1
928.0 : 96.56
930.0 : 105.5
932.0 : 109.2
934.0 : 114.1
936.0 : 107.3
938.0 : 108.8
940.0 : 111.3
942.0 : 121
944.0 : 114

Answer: -1.00 min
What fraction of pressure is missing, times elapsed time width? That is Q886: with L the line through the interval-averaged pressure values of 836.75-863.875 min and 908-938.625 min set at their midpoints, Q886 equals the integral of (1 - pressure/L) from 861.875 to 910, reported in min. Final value 4.35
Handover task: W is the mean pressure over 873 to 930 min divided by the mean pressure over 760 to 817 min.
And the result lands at 0.88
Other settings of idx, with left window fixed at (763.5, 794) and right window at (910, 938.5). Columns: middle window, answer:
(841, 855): -1.8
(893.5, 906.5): 0.9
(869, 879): 0.2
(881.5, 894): 1.1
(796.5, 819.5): -1.2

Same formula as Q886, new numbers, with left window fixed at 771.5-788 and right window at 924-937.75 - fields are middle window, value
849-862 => -1.8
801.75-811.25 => -0.1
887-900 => 1.2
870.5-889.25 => 1.1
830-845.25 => -0.4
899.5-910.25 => 0.3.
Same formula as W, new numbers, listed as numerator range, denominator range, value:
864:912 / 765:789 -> 0.90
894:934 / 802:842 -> 0.88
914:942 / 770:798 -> 0.89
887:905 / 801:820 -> 0.82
